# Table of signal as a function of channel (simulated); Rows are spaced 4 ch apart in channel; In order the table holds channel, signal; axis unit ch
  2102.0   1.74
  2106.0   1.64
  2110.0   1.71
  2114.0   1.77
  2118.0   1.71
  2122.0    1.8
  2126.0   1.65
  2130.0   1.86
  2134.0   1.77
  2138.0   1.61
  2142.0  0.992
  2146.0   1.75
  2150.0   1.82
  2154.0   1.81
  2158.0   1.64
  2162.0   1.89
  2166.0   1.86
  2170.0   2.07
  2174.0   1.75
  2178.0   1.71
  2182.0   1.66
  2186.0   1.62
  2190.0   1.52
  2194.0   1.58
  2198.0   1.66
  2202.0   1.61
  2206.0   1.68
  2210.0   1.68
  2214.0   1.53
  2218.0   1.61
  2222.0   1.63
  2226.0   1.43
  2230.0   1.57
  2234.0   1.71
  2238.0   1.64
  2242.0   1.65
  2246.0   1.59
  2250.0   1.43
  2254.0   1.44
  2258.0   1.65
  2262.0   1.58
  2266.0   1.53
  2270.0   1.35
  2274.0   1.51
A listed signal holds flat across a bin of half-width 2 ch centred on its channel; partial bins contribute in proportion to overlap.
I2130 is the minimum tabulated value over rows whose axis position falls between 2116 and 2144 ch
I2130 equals 0.992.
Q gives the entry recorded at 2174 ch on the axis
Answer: 1.75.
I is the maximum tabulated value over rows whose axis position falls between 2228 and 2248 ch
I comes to 1.71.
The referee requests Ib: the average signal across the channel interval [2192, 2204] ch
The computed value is 1.62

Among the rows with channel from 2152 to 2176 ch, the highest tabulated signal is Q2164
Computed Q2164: 2.07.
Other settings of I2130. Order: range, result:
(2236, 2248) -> 1.59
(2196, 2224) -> 1.53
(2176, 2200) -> 1.52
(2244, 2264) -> 1.43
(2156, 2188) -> 1.62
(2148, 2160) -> 1.64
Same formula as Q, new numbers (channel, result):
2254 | 1.44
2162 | 1.89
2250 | 1.43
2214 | 1.53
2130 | 1.86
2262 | 1.58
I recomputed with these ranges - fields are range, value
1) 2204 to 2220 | 1.68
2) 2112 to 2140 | 1.86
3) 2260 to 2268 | 1.58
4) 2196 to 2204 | 1.66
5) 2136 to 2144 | 1.61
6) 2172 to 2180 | 1.75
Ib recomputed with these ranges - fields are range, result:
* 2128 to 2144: 1.56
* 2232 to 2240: 1.67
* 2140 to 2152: 1.52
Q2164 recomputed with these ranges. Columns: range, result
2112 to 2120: 1.77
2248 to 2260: 1.65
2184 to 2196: 1.62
